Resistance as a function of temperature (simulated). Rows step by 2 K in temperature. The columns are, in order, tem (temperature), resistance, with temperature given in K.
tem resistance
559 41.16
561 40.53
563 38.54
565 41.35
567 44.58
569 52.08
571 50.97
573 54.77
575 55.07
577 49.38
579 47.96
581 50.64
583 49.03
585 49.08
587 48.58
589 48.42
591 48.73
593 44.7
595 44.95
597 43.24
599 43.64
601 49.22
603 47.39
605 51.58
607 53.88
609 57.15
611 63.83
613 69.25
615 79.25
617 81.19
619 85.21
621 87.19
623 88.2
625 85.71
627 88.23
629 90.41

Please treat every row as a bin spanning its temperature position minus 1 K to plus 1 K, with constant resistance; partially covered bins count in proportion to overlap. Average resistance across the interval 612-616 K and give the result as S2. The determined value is 74.2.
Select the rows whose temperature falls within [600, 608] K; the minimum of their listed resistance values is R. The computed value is 47.39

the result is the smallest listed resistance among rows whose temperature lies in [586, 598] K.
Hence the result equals 43.24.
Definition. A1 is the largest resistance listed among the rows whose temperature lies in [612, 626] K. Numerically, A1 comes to 88.2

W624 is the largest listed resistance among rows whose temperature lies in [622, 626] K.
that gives 88.2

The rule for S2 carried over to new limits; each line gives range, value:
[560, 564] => 39.5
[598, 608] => 49.1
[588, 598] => 46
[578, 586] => 49.2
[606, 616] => 64.7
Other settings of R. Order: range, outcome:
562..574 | 38.54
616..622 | 81.19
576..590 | 47.96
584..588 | 48.58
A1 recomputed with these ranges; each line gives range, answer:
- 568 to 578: 55.07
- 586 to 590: 48.58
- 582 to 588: 49.08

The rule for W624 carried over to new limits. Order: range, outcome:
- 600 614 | 69.25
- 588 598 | 48.73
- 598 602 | 49.22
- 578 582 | 50.64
